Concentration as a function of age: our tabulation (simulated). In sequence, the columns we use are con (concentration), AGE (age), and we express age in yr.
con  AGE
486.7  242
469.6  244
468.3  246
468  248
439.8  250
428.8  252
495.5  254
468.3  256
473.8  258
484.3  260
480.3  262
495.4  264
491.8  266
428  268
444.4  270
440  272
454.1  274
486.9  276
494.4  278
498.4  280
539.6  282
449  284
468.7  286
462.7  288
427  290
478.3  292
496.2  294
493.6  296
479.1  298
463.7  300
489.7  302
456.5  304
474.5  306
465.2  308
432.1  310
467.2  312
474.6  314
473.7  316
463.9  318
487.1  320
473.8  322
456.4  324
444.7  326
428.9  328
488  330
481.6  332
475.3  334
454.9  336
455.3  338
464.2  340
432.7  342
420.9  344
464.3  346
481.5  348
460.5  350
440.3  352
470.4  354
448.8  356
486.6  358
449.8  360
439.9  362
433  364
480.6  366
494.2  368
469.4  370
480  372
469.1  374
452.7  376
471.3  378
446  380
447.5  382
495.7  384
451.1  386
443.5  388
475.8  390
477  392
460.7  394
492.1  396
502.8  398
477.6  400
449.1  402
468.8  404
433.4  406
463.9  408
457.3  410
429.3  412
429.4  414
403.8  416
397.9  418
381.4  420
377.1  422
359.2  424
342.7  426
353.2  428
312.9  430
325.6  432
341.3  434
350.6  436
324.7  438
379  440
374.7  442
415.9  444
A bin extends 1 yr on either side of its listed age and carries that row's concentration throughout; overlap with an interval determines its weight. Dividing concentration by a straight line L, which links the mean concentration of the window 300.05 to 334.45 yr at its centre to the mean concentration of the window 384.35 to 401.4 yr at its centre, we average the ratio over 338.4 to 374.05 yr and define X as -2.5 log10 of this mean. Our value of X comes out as 0.02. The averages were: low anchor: 466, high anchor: 473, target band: 460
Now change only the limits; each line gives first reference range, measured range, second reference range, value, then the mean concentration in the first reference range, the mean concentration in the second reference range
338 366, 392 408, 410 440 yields -0.177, 454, 370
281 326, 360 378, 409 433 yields -0.108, 471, 381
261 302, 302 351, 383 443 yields -0.020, 474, 414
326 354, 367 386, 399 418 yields -0.044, 458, 443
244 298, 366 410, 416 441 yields -0.210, 471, 356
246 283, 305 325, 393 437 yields -0.036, 473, 410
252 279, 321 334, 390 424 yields -0.012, 470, 442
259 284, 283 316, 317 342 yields 0.006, 477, 463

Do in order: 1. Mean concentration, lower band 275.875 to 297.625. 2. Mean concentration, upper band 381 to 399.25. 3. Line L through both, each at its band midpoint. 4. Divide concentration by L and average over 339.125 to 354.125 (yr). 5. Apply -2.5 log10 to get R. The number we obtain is 0.05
